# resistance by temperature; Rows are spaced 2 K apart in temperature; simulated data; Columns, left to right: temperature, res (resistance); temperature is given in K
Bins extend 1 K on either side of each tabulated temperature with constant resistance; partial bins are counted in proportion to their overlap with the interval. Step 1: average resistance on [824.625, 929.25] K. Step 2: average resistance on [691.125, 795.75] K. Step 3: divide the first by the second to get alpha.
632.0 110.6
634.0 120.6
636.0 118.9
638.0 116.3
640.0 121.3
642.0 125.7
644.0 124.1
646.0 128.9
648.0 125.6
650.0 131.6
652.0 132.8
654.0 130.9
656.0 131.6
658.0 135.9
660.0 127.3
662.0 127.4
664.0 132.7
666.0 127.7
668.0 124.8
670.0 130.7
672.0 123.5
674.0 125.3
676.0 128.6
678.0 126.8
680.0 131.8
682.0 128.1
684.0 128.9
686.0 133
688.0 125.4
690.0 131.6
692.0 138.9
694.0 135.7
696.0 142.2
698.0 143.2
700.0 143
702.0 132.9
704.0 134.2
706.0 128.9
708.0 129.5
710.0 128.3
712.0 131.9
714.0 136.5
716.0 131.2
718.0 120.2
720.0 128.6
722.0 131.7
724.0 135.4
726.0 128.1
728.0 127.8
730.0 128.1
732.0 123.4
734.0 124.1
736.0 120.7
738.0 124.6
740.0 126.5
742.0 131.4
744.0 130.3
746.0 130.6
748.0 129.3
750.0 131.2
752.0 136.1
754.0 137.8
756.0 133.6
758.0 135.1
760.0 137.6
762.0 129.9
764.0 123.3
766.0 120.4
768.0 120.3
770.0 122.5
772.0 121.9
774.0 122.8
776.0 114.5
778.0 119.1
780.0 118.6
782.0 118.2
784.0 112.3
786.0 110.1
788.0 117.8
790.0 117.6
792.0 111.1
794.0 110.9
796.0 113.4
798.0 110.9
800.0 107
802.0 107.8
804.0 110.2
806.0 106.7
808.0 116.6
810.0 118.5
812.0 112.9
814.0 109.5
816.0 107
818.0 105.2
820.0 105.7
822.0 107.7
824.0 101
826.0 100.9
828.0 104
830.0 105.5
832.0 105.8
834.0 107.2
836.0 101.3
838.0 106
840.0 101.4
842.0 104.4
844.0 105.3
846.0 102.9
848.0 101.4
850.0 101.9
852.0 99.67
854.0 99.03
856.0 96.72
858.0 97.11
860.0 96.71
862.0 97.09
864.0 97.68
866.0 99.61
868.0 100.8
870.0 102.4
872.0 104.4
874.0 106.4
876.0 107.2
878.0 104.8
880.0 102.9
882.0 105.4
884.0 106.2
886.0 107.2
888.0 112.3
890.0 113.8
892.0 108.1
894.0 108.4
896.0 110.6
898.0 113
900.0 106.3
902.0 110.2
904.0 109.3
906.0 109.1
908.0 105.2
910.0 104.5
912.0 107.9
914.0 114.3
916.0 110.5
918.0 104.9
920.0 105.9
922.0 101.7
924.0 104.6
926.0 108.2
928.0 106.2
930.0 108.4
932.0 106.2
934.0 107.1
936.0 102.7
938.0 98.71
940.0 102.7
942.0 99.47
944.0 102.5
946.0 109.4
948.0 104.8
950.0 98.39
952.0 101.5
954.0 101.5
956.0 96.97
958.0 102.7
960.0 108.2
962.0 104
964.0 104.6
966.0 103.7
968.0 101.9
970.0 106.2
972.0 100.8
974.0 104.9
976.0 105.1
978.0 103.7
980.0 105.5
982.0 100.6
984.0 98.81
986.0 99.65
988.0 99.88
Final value 0.82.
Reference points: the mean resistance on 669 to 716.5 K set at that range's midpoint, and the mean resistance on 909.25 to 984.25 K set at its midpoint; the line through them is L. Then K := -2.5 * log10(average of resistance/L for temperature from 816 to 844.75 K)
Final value 0.12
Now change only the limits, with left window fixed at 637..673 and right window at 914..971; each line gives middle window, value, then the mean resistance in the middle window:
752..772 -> -0.087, 129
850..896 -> 0.065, 103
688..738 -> -0.070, 131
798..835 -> 0.066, 108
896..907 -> -0.021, 110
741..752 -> -0.094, 131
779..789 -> 0.017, 115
